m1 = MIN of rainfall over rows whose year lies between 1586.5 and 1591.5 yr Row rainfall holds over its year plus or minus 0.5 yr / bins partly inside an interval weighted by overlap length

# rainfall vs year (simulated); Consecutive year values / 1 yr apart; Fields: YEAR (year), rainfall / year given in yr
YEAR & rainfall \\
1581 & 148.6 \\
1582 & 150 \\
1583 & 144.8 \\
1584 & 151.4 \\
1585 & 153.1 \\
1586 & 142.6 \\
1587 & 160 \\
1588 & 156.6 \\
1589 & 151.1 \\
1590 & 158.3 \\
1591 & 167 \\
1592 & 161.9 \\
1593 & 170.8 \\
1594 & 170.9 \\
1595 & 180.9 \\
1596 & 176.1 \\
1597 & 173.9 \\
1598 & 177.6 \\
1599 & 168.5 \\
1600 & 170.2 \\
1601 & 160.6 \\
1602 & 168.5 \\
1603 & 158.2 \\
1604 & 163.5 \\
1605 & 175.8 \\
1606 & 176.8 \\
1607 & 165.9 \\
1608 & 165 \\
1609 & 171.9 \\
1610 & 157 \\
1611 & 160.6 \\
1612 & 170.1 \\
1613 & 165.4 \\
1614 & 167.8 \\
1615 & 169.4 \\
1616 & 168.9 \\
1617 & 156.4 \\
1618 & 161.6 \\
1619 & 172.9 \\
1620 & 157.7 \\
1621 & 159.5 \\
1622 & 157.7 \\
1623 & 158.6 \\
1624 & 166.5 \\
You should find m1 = 151.1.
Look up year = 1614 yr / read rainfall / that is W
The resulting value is 167.8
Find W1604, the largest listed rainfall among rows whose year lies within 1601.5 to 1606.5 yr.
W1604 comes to 176.8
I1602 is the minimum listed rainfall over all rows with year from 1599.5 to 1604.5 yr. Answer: 158.2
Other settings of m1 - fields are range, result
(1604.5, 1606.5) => 175.8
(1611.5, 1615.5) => 165.4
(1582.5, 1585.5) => 144.8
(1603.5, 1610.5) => 157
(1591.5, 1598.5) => 161.9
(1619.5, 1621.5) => 157.7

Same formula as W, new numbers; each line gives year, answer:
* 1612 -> 170.1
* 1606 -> 176.8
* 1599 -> 168.5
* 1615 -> 169.4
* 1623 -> 158.6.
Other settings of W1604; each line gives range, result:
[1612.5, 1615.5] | 169.4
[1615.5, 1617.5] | 168.9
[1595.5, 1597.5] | 176.1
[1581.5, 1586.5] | 153.1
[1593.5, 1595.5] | 180.9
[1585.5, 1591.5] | 167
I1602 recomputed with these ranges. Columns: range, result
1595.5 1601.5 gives 160.6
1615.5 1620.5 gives 156.4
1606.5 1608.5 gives 165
